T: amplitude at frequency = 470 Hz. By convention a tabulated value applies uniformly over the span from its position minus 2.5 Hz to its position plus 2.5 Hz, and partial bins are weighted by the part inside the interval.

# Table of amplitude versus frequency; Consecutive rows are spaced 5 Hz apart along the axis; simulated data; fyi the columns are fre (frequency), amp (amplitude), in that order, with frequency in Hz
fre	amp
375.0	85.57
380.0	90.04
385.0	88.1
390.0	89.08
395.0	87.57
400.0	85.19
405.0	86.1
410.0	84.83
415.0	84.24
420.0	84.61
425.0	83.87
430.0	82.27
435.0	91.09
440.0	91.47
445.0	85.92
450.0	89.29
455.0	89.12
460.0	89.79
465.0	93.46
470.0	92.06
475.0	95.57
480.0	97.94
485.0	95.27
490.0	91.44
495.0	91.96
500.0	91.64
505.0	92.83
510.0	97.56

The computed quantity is 92.06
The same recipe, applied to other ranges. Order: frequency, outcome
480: 97.94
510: 97.56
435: 91.09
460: 89.79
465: 93.46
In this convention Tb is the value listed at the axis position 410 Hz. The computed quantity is 84.83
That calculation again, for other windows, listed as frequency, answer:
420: 84.61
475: 95.57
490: 91.44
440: 91.47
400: 85.19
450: 89.29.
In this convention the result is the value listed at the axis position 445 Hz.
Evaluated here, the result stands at 85.92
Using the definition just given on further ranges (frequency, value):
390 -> 89.08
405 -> 86.1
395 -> 87.57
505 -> 92.83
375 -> 85.57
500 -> 91.64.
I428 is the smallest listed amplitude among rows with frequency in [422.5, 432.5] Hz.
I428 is 82.27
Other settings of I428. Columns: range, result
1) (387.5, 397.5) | 87.57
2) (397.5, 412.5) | 84.83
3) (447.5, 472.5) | 89.12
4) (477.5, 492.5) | 91.44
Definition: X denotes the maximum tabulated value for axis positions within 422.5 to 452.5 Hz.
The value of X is 91.47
